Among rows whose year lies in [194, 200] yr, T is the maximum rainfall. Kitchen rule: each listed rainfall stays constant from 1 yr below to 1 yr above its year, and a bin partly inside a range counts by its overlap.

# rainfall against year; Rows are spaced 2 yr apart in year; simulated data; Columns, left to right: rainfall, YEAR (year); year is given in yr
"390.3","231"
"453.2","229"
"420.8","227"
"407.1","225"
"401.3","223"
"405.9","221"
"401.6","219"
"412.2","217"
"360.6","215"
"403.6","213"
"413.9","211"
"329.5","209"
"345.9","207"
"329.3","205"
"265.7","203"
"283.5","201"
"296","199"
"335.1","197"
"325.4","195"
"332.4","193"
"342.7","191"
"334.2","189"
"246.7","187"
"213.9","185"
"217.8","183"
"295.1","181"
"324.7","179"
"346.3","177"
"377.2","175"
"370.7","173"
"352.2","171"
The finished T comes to 335.1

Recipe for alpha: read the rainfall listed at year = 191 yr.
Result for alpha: 342.7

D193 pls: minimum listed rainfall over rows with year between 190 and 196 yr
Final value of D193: 325.4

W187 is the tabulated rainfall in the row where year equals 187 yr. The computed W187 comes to 246.7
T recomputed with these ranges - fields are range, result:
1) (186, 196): 342.7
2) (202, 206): 329.3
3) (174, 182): 377.2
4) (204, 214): 413.9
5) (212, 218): 412.2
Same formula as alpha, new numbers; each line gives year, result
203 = 265.7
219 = 401.6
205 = 329.3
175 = 377.2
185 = 213.9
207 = 345.9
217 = 412.2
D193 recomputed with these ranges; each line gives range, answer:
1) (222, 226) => 401.3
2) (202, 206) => 265.7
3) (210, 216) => 360.6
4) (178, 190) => 213.9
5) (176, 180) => 324.7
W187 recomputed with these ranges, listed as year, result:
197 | 335.1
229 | 453.2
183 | 217.8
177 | 346.3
